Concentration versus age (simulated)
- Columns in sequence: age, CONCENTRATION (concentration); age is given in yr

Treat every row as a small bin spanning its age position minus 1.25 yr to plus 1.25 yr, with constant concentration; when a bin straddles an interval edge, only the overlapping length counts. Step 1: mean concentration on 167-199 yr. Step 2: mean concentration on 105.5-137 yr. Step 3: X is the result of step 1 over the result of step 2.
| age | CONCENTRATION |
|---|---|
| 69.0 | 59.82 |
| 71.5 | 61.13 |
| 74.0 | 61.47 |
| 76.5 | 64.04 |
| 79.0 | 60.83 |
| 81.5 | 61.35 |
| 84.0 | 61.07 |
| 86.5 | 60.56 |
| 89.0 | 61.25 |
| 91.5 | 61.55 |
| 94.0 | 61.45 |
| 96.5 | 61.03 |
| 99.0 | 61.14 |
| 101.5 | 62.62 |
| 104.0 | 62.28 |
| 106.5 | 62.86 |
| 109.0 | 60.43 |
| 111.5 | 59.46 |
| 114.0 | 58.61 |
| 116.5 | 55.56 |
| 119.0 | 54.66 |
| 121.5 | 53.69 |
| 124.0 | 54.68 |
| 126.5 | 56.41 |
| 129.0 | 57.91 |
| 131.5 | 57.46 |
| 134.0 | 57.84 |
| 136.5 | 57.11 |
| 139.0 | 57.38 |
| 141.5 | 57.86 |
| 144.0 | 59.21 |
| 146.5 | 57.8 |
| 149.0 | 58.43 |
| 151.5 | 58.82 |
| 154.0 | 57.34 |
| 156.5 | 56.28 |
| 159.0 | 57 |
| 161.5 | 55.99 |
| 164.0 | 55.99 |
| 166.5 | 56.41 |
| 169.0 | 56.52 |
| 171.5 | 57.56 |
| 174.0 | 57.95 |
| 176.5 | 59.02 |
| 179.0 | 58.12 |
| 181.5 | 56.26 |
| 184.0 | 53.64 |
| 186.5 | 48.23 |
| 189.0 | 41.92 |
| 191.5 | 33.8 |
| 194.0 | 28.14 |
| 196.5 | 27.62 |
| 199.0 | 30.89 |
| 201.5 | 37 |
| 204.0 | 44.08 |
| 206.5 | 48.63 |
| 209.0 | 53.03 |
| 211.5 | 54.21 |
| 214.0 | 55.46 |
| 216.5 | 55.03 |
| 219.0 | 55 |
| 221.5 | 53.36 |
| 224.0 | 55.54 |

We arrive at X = 0.83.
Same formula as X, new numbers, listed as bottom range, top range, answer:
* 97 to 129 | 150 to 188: 0.96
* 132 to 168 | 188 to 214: 0.71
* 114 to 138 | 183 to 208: 0.70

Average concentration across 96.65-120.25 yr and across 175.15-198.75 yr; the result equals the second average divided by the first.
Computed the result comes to 0.75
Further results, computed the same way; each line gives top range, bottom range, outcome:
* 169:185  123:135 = 1.00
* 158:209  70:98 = 0.79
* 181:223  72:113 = 0.74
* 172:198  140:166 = 0.81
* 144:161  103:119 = 0.97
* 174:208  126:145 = 0.77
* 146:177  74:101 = 0.93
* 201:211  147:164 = 0.82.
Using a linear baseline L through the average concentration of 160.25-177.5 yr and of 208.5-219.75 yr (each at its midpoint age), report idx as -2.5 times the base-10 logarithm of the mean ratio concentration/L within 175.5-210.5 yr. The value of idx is 0.25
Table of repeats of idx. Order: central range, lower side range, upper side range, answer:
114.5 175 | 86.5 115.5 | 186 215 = -0.092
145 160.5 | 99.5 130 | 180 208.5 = -0.149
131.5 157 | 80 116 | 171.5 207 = -0.097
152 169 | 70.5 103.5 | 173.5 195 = -0.099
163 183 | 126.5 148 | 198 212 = -0.132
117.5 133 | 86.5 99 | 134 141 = 0.050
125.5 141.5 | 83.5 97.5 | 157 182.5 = 0.029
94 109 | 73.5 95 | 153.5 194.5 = -0.036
